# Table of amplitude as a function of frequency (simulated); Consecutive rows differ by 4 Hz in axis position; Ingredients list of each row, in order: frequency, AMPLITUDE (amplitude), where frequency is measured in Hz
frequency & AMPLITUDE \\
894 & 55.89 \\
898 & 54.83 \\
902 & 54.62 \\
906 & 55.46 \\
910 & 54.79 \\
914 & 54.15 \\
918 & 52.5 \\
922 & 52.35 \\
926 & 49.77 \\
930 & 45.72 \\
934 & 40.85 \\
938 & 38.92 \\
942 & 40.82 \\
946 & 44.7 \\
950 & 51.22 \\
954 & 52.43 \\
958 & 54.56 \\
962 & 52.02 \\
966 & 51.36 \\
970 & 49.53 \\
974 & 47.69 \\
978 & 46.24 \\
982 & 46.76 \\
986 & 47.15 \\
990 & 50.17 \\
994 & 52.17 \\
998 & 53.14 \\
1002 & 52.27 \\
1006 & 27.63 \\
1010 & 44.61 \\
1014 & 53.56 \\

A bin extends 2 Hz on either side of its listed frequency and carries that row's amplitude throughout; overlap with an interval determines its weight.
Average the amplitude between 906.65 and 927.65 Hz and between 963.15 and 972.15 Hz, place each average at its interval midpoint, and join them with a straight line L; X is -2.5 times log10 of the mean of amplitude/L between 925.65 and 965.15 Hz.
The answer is 0.10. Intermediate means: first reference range 52.9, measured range 47.1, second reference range 50.5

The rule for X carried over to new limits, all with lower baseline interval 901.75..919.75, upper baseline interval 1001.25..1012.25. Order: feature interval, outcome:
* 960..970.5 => -0.10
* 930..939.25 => 0.23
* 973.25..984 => -0.05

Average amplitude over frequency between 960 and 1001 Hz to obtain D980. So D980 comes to 49.7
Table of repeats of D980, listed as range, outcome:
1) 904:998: 49.3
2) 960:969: 51.5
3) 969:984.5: 47.4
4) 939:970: 49.2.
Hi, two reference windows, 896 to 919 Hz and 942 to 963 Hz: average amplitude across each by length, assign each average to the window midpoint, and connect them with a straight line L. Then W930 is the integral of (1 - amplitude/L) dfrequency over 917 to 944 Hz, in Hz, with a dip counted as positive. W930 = 3.4 Hz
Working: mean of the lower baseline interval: 54.5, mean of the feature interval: 45.6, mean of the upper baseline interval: 50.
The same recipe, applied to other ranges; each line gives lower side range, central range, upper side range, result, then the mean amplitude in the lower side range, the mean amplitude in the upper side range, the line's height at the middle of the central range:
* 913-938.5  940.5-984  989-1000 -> 1.02 Hz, 48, 52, 50.1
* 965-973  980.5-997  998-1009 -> -1.30 Hz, 50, 42.8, 45.9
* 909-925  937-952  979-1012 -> 1.95 Hz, 53.1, 46.7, 50.9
